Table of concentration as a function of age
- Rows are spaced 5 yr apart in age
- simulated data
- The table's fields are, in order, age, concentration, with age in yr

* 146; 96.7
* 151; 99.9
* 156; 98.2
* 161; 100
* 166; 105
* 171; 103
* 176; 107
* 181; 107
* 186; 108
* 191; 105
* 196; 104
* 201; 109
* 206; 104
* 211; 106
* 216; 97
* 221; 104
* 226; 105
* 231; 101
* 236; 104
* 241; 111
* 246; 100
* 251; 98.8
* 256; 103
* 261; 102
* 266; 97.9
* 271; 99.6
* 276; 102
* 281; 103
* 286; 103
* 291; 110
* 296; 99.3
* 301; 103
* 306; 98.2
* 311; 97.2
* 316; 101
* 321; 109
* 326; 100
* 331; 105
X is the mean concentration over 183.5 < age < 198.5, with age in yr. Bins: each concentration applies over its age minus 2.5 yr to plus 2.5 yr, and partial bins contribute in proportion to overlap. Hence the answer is 106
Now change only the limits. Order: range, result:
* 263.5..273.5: 98.8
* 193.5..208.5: 106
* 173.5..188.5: 107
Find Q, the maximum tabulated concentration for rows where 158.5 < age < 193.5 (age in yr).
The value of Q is 108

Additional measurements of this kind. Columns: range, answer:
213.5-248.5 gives 111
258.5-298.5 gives 110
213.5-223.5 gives 104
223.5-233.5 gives 105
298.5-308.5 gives 103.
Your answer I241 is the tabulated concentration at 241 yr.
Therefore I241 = 111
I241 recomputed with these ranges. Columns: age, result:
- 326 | 100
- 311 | 97.2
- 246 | 100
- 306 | 98.2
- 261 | 102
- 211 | 106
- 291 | 110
